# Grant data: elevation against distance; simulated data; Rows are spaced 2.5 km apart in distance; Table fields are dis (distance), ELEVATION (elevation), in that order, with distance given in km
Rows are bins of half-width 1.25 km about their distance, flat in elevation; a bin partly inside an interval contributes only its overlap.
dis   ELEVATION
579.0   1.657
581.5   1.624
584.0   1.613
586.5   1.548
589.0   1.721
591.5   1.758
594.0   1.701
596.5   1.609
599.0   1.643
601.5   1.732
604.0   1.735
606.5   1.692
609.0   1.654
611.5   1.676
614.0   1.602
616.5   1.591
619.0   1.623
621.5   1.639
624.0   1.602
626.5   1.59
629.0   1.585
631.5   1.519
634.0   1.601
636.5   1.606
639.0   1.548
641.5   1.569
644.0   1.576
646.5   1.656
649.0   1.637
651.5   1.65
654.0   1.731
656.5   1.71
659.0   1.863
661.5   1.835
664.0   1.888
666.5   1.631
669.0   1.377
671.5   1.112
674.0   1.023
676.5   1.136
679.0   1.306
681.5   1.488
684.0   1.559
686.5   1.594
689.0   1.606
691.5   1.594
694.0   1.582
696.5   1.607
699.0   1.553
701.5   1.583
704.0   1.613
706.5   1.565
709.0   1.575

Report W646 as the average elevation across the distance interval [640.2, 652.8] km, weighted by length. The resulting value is 1.62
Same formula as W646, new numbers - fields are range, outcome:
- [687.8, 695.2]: 1.59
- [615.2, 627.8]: 1.61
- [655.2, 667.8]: 1.78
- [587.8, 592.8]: 1.74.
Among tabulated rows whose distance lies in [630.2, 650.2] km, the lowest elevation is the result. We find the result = 1.519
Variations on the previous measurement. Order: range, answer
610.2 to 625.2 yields 1.591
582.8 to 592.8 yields 1.548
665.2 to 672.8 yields 1.112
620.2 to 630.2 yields 1.585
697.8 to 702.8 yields 1.553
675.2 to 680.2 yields 1.136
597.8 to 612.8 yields 1.643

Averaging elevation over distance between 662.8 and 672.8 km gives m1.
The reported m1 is 1.5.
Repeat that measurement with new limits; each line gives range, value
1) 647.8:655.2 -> 1.67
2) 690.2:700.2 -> 1.58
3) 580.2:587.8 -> 1.6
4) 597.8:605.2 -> 1.7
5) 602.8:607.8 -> 1.71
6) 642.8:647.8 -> 1.62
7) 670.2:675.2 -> 1.07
